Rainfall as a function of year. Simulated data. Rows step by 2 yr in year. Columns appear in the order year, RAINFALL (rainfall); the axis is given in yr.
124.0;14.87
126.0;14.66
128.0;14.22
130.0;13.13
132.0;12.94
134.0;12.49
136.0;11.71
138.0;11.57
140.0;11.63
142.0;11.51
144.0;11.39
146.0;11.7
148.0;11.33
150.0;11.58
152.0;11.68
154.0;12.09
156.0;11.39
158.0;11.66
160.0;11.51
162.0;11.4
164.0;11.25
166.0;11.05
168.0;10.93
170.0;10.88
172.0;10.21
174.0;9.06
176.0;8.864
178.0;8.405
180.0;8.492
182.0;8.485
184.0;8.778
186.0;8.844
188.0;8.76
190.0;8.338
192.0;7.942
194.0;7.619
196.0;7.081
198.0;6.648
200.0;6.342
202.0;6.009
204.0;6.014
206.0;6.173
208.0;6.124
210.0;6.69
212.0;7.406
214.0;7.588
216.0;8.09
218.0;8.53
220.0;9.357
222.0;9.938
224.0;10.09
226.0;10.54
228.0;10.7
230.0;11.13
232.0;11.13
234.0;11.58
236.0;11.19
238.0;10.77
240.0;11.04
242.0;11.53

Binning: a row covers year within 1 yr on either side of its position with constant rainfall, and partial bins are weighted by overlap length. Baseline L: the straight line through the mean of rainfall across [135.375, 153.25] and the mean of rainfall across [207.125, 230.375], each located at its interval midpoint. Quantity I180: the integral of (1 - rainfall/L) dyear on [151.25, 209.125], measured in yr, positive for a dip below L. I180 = 7.4 yr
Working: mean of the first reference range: 11.6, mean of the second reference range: 8.8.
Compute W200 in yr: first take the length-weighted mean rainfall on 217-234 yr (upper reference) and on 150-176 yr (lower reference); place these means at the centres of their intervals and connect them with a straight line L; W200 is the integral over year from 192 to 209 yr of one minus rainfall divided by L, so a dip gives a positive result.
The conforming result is 6.4 yr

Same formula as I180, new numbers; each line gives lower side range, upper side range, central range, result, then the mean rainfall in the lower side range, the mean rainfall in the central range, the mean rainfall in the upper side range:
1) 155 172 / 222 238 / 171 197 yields 6.0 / 11.2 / 8.53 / 10.8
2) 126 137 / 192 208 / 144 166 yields -1.4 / 13.1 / 11.5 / 6.61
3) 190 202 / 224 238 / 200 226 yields 3.9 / 7.13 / 7.73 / 11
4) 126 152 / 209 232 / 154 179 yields 1.3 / 12.2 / 10.6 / 9.18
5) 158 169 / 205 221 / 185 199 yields 1.9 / 11.3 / 7.89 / 7.49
